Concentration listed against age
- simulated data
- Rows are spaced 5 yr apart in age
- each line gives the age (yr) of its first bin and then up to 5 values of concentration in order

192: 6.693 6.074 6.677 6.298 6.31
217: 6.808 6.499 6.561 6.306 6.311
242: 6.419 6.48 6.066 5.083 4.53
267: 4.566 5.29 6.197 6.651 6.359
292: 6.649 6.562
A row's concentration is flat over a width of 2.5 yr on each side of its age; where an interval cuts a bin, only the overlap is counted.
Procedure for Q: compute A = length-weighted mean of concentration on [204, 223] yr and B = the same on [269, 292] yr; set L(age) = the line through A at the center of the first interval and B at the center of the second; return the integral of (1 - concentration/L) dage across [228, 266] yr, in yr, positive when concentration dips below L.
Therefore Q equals 2.8 yr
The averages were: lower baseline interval 6.48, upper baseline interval 6.15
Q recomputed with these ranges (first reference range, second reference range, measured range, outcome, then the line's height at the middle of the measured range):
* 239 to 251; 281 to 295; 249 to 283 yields 5.4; 6.47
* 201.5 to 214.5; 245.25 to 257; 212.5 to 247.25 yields -1.6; 6.2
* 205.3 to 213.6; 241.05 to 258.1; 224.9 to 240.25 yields -0.6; 6.16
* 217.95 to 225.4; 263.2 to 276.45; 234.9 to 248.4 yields -1.0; 5.95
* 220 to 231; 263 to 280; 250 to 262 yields 0.8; 5.72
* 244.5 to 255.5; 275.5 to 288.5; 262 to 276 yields 2.9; 6.32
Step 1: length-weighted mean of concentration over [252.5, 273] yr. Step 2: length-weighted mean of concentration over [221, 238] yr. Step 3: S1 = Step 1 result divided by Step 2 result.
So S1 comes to 0.77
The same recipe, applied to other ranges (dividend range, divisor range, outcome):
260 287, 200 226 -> 0.85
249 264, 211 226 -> 0.81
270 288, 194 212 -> 0.96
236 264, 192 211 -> 0.91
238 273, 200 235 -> 0.85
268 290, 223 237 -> 0.94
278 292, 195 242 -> 1.01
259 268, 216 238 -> 0.71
